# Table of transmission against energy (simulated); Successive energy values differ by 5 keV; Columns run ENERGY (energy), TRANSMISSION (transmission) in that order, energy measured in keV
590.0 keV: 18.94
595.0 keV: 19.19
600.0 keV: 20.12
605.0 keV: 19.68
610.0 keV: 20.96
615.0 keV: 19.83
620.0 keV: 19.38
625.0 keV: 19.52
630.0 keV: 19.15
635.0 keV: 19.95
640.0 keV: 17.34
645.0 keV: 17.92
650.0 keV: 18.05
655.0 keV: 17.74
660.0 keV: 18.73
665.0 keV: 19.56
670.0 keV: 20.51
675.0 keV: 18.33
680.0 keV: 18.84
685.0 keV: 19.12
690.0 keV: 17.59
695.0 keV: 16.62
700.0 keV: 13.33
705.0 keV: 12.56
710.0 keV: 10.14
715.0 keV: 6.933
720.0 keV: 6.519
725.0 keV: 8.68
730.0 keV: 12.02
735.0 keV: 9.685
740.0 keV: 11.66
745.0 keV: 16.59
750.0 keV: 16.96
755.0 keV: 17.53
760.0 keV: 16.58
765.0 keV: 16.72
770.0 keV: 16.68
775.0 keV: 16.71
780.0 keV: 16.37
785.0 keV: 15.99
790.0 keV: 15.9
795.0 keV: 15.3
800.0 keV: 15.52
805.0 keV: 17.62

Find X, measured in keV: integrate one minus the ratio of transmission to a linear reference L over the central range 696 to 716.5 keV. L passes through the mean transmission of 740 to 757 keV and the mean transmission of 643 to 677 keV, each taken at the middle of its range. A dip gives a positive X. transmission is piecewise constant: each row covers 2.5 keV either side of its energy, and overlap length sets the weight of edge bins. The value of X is 7.2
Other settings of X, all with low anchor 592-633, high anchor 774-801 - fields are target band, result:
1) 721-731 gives 4.5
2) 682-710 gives 4.0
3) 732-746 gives 3.9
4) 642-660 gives 0.8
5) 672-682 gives -0.2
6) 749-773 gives -0.5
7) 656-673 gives -0.7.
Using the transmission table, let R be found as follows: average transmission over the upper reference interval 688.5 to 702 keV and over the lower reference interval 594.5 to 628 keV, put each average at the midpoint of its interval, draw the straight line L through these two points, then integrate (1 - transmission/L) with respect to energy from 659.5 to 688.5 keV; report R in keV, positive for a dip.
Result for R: -4.0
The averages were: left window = 19.8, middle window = 19.2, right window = 15.8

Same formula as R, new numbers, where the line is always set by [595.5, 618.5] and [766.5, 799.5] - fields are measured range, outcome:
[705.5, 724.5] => 9.92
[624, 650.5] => 0.98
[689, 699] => 0.91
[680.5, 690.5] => -0.17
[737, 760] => 1.67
